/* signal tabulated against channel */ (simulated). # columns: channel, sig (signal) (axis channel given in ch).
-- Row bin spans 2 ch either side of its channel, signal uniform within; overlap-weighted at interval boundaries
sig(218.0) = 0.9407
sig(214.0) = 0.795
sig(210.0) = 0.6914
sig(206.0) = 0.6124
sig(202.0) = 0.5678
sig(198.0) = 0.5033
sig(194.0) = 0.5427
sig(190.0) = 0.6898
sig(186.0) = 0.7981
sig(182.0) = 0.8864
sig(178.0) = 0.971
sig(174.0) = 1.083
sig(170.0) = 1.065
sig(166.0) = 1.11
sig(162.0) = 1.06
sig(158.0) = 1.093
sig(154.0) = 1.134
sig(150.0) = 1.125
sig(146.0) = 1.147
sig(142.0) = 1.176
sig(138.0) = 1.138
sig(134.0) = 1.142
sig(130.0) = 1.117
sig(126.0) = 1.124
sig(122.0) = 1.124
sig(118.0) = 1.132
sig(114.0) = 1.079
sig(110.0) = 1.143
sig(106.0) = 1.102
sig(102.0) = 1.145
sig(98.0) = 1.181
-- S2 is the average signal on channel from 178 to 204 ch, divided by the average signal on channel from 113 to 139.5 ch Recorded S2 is 0.6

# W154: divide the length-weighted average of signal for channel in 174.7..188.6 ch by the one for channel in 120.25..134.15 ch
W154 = 0.8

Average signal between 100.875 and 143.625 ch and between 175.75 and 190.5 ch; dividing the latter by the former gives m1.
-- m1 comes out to 0.76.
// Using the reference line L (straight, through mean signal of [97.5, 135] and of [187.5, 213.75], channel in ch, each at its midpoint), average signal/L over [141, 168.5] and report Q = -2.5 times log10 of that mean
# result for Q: -0.24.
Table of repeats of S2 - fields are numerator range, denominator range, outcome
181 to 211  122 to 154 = 0.57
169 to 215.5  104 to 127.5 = 0.68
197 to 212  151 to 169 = 0.55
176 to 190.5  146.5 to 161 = 0.76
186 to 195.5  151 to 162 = 0.60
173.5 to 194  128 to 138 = 0.74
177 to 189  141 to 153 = 0.75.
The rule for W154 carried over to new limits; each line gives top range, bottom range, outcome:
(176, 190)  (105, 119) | 0.77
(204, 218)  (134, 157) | 0.64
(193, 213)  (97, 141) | 0.53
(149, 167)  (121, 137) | 0.98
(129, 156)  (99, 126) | 1.02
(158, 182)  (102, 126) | 0.94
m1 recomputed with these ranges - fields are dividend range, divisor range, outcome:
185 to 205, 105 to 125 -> 0.55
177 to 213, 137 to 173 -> 0.62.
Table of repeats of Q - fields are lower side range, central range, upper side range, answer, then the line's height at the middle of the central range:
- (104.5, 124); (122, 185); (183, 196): -0.218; 0.896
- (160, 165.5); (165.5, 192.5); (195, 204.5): -0.102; 0.839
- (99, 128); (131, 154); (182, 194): -0.178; 0.972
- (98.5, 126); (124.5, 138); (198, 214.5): -0.106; 1.03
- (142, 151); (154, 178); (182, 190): -0.115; 0.972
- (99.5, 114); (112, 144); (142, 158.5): 0.000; 1.13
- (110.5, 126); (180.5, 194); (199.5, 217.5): 0.053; 0.787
